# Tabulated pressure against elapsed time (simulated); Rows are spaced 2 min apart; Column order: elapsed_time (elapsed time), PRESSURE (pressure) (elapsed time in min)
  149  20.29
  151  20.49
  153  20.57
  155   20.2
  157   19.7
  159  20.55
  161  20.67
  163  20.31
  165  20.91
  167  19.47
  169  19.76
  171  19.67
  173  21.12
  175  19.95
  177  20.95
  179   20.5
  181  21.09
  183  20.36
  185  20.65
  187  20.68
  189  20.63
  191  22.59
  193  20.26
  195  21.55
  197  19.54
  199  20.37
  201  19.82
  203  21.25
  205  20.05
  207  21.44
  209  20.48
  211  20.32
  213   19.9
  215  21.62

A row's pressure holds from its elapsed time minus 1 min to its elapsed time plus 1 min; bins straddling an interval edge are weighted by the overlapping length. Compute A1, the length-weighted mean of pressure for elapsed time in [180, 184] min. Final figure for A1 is 20.7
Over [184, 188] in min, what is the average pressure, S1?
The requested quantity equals 20.7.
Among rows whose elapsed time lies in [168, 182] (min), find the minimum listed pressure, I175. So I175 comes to 19.67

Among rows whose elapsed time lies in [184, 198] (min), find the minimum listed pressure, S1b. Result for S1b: 19.54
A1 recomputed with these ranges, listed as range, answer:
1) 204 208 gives 20.7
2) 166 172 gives 19.6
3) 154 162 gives 20.3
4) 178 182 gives 20.8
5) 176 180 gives 20.7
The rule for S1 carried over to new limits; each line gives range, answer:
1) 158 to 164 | 20.5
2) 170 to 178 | 20.4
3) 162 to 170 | 20.1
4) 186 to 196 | 21.1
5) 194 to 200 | 20.5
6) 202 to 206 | 20.6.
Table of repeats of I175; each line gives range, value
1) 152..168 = 19.47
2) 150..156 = 20.2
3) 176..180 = 20.5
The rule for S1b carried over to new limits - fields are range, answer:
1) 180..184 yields 20.36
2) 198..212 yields 19.82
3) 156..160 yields 19.7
